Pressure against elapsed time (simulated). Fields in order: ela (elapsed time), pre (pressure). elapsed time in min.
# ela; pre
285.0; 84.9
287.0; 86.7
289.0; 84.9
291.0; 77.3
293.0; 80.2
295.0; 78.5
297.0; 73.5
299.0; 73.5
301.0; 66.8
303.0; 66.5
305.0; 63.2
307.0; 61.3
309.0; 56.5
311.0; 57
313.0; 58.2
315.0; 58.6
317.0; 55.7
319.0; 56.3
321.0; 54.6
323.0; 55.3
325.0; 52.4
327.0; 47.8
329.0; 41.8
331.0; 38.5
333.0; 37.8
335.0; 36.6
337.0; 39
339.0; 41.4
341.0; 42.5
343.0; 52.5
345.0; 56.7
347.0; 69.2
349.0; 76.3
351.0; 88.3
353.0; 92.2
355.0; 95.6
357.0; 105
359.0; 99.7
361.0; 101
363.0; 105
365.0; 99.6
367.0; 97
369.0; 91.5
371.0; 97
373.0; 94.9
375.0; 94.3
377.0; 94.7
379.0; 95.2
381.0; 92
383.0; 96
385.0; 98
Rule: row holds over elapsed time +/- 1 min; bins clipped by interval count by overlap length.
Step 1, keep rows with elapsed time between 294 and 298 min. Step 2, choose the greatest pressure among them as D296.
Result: 78.5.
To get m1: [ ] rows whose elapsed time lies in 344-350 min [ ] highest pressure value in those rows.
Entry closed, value 76.3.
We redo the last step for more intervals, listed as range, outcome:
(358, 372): 105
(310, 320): 58.6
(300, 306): 66.8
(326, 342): 47.8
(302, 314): 66.5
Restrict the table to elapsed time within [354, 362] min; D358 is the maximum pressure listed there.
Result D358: 105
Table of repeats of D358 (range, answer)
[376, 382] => 95.2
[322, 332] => 55.3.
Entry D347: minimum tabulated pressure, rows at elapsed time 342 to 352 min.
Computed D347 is 52.5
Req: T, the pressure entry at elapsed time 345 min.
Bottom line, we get 56.7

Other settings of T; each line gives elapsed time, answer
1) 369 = 91.5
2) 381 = 92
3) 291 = 77.3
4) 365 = 99.6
